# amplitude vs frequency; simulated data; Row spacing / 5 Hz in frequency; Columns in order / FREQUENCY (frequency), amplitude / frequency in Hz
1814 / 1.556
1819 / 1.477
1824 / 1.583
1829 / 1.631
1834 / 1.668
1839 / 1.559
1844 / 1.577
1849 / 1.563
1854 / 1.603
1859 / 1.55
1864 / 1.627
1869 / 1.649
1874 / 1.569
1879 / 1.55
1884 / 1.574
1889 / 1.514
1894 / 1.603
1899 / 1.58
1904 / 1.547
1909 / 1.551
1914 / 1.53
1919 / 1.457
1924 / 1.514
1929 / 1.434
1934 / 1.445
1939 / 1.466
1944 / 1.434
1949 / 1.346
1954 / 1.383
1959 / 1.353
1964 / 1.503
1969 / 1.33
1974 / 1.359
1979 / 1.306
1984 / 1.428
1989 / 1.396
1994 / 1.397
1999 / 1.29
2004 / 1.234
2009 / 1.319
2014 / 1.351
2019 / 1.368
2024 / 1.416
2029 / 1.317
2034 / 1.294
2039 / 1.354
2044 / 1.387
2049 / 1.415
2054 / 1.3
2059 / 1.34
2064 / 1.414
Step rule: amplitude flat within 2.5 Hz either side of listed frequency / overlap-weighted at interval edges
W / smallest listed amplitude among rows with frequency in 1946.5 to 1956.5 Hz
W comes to 1.346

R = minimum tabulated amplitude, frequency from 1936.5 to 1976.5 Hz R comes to 1.33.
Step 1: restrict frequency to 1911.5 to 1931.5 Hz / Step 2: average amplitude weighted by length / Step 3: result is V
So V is 1.48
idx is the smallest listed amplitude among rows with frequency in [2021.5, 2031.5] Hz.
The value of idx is 1.317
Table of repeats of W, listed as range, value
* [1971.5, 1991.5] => 1.306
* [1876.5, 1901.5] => 1.514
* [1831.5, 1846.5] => 1.559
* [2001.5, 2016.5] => 1.234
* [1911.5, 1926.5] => 1.457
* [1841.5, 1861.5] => 1.55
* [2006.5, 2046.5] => 1.294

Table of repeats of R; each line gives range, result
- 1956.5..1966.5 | 1.353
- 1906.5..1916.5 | 1.53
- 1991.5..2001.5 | 1.29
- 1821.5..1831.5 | 1.583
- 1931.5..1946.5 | 1.434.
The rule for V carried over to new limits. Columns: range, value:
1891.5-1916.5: 1.56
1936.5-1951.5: 1.42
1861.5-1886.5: 1.59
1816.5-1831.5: 1.56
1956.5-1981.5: 1.37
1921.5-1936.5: 1.46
